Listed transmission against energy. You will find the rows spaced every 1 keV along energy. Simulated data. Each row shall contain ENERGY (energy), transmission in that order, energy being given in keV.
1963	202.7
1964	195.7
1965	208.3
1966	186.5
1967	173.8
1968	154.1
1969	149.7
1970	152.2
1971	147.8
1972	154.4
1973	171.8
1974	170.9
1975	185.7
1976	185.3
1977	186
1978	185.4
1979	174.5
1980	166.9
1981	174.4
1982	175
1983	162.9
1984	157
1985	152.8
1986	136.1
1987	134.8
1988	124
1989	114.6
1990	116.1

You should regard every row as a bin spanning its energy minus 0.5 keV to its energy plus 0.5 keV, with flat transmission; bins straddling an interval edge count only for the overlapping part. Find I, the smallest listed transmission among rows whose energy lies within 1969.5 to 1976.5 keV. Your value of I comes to 147.8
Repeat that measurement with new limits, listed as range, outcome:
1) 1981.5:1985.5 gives 152.8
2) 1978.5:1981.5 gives 166.9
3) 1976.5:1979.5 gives 174.5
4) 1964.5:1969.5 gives 149.7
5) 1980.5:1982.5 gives 174.4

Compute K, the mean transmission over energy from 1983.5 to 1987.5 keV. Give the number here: 145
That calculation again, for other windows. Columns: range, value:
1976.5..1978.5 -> 186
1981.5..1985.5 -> 162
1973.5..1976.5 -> 181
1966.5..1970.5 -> 157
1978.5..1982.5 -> 173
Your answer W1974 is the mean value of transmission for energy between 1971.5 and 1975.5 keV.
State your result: 171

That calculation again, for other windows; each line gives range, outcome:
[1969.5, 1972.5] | 151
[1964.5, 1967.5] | 190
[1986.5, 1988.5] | 129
